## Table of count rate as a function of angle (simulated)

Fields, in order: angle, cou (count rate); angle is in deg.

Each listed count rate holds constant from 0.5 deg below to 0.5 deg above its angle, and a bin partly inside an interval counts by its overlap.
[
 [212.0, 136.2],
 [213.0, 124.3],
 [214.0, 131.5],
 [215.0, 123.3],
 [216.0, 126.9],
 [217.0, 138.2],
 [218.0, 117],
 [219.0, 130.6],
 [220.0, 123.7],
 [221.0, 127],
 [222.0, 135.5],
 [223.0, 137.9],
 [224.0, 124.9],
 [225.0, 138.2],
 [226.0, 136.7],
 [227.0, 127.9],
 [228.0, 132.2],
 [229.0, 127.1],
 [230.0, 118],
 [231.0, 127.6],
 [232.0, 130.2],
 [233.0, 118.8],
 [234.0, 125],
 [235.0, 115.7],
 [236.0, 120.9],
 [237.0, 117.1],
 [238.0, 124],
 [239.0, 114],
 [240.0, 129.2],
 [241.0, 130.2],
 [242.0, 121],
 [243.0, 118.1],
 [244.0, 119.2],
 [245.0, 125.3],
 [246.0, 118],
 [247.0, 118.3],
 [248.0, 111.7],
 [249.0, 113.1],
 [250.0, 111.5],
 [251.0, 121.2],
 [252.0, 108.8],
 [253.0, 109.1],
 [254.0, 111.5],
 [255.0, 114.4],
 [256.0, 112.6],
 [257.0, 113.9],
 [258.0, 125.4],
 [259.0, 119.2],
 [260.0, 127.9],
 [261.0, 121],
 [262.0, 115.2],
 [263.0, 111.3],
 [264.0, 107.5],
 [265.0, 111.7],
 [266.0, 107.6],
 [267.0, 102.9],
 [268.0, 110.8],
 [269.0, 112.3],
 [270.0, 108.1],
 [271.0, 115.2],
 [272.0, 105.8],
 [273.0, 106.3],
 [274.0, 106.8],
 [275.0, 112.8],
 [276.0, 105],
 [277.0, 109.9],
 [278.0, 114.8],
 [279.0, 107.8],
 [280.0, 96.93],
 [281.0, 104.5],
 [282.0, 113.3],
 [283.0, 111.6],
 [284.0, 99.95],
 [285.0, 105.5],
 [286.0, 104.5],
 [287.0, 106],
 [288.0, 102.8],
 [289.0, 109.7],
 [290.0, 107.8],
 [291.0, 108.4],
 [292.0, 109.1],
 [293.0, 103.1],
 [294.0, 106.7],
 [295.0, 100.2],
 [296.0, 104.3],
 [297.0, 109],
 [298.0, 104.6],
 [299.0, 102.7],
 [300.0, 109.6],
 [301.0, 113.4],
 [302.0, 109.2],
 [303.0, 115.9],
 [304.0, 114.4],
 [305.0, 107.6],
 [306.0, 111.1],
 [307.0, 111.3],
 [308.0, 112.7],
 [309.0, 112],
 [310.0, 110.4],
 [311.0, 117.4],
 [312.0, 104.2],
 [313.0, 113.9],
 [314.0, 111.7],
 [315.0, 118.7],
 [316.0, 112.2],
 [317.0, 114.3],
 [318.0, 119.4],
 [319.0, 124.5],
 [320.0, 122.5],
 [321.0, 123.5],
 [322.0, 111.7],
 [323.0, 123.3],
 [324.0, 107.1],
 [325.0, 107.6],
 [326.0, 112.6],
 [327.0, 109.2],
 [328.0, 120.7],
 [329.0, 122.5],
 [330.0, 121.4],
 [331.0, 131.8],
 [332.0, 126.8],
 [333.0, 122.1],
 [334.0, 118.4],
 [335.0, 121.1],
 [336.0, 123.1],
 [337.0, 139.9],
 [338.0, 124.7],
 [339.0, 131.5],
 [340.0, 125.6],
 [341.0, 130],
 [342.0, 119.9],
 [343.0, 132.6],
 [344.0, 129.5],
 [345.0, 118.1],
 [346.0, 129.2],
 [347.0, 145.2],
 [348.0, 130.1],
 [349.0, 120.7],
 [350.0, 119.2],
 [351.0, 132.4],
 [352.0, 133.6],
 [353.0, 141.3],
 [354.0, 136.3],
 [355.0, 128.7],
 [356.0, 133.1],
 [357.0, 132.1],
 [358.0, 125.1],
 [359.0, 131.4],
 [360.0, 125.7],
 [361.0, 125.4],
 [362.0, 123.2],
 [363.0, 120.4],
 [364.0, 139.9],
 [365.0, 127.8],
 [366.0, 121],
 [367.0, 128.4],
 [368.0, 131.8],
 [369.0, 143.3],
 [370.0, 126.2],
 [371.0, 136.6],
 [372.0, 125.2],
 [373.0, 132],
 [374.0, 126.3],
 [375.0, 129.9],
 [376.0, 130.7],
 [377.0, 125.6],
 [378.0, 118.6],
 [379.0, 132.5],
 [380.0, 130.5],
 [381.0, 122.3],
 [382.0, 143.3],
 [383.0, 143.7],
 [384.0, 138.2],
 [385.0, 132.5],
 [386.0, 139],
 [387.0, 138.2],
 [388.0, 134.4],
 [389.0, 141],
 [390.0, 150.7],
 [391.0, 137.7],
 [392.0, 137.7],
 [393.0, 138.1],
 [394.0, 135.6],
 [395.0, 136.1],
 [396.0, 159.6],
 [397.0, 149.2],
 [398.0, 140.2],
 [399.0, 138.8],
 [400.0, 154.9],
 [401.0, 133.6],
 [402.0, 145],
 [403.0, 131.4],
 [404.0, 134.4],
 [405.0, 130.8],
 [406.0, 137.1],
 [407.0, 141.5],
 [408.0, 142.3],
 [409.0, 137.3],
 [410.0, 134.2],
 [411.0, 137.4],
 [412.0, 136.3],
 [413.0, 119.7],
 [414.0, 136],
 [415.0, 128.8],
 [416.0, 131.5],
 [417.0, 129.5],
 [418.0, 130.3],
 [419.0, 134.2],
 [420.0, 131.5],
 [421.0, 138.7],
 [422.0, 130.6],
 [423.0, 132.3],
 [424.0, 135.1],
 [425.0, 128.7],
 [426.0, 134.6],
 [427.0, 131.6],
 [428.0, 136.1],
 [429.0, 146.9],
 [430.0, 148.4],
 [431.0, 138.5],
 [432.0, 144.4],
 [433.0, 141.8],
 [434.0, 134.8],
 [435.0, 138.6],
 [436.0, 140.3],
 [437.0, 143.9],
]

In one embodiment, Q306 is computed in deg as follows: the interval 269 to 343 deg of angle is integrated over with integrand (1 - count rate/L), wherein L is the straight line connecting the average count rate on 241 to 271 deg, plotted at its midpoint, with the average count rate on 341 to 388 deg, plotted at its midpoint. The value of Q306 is 5.4 deg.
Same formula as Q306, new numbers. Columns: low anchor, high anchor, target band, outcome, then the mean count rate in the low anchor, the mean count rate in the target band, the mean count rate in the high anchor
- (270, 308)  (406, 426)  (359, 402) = -2.7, 108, 135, 134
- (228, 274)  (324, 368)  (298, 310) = 1.1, 117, 111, 126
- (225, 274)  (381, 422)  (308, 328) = 1.9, 118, 115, 137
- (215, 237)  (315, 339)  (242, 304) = 6.6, 127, 111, 120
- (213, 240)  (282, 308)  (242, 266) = 0.6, 127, 116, 108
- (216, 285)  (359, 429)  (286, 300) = 1.9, 118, 106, 134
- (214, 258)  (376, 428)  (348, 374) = 0.6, 123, 130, 136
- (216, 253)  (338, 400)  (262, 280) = 2.4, 124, 109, 133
